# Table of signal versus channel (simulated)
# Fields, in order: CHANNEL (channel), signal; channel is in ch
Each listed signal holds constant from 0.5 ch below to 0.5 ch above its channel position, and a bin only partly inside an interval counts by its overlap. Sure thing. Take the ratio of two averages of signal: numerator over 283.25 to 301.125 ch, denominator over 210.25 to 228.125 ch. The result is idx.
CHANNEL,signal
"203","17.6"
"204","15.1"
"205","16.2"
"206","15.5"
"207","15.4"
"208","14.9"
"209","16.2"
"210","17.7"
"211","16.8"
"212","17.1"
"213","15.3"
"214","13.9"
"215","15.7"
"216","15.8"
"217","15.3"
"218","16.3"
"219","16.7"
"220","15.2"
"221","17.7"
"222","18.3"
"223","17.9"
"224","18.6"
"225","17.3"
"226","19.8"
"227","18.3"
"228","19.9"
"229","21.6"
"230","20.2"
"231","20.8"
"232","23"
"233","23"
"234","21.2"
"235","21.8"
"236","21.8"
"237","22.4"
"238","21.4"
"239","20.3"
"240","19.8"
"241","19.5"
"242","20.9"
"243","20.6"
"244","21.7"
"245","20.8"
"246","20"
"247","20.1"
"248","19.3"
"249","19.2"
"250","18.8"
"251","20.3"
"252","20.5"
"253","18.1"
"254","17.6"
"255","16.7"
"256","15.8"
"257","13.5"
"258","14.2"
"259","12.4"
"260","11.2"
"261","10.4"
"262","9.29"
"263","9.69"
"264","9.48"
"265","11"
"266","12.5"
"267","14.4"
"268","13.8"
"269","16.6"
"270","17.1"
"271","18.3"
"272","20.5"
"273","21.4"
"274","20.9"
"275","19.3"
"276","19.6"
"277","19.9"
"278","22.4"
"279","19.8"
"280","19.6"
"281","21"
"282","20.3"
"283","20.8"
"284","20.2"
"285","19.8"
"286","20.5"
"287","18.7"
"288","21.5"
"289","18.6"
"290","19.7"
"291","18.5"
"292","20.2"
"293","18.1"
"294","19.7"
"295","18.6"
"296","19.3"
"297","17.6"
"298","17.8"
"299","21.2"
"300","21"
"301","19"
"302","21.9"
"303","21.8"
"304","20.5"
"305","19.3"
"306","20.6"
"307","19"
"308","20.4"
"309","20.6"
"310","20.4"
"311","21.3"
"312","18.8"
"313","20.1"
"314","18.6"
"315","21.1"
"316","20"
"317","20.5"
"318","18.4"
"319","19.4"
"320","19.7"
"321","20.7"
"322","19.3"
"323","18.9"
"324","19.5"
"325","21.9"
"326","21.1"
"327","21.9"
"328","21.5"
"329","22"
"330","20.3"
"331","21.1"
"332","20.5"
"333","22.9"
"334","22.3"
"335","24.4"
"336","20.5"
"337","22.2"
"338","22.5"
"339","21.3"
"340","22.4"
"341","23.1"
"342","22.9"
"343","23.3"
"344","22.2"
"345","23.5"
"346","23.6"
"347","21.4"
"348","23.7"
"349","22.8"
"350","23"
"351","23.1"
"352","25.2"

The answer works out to 1.15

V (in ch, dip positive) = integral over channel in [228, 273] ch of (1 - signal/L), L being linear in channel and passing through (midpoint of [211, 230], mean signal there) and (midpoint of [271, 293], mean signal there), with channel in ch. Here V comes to 1.76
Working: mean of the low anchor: 17.3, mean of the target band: 17.8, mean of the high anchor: 20.1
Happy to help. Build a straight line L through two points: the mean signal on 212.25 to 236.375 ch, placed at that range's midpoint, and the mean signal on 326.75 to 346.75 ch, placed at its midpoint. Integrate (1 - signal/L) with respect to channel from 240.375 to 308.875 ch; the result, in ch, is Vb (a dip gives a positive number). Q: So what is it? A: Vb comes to 6.4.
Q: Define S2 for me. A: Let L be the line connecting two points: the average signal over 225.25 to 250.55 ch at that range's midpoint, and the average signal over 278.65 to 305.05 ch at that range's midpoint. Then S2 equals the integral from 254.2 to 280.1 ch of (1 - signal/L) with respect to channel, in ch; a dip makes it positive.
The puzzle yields 5.7 ch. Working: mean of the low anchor 20.6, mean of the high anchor 19.8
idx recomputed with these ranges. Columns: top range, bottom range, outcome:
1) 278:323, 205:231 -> 1.16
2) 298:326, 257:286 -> 1.21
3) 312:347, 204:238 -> 1.17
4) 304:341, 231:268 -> 1.18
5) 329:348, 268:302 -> 1.14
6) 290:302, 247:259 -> 1.10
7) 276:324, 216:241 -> 1.02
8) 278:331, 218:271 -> 1.13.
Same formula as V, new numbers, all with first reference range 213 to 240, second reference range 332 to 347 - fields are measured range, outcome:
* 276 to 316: 2.27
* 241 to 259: 1.02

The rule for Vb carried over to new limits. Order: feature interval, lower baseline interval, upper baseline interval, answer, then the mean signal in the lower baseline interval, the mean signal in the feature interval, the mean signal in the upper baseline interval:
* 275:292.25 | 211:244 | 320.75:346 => 0.34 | 19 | 20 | 21.7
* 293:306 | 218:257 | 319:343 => 0.64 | 19.5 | 19.8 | 21.4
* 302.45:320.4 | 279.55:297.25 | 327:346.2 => 0.70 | 19.6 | 20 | 22.2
